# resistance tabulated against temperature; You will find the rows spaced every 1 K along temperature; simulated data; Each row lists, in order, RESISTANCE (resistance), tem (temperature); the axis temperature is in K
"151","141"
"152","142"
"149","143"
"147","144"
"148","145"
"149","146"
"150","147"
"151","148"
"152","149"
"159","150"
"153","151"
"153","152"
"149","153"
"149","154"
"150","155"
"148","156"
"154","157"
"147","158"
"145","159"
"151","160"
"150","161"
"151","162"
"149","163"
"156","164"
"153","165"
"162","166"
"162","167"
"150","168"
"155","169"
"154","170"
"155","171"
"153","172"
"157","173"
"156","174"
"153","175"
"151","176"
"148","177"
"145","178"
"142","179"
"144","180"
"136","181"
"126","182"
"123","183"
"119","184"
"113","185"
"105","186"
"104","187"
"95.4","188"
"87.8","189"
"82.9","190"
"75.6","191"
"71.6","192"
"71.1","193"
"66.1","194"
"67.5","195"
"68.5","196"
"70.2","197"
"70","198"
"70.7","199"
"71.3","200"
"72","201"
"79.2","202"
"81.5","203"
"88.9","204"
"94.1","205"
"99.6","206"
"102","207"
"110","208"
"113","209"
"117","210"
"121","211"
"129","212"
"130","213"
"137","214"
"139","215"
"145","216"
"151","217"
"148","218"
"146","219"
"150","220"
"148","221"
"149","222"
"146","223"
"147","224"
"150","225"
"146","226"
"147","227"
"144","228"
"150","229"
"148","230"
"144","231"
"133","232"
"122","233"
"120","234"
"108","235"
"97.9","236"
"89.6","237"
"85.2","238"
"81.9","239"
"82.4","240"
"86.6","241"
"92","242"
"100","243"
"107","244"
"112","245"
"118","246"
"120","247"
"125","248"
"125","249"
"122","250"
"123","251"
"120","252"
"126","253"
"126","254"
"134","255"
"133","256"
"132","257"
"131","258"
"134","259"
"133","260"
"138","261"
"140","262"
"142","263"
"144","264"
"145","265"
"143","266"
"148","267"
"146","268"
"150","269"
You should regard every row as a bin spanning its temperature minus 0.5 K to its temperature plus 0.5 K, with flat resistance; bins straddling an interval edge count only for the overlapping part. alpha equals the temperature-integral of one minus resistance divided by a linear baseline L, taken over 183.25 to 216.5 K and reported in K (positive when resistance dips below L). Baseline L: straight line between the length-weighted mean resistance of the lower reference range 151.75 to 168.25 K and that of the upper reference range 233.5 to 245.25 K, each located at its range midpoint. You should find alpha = 7.2 K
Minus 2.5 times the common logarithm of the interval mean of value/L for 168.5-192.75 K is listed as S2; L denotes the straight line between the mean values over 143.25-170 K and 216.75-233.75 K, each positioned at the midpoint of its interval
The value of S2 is 0.18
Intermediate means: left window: 152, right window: 145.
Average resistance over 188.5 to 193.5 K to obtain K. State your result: 77.8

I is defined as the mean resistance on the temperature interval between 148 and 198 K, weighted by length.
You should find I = 131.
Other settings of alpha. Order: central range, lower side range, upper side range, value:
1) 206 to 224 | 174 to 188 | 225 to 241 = -1.5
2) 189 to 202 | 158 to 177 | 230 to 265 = 6.3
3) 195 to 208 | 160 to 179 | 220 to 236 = 5.7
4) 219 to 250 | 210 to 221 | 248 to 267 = 3.1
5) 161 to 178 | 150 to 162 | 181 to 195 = -3.6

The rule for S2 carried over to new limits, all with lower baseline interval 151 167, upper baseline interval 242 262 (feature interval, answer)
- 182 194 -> 0.44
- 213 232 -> -0.10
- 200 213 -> 0.34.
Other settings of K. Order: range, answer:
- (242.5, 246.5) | 109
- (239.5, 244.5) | 93.6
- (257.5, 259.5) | 132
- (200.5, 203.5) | 77.6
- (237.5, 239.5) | 83.6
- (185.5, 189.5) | 98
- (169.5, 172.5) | 154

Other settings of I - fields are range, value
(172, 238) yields 117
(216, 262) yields 126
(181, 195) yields 95.9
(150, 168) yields 152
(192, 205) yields 73.8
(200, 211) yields 95.8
